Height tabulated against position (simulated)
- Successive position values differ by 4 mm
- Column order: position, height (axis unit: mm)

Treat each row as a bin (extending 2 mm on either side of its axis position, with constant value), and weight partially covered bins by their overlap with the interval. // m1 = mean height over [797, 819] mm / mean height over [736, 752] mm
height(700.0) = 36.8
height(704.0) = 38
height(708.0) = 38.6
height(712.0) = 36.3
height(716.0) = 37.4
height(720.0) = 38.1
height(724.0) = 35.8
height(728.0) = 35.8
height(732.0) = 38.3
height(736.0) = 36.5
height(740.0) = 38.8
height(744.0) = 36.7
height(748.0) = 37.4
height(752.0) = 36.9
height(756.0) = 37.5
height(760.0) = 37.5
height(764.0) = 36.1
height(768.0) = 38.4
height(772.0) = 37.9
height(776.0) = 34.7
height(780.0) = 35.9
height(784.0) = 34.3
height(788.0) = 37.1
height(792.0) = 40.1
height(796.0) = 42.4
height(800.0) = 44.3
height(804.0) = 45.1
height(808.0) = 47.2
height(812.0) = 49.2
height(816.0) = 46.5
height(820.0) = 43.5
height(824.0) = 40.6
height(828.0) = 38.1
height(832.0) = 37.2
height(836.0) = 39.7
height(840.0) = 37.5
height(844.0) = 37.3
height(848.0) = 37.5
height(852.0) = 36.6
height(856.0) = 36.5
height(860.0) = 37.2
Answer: 1.23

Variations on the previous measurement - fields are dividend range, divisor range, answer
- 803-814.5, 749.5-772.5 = 1.27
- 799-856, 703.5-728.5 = 1.11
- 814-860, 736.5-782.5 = 1.06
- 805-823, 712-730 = 1.26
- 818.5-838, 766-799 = 1.05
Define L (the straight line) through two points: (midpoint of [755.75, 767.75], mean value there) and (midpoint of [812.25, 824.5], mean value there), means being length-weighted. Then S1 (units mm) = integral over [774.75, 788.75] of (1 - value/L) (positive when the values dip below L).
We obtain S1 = 1.6 mm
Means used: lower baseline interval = 37.2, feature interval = 35.4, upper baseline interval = 44.7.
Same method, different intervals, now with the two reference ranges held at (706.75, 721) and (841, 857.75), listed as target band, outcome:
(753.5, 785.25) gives 0.6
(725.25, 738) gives 0.2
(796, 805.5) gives -1.8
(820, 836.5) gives -1.0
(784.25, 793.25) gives -0.1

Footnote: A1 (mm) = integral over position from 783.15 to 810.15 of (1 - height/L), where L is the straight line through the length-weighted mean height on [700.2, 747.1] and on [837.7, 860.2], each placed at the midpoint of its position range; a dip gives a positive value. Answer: -3.4 mm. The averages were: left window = 37.3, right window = 37.1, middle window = 41.8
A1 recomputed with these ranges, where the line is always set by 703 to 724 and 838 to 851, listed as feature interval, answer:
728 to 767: 0.2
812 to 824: -2.4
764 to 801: -0.6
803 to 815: -3.2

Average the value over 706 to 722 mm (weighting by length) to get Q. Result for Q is 37.6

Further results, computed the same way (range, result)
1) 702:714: 37.6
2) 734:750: 37.4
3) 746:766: 37.1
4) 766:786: 36.2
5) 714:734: 37.1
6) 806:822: 46.6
